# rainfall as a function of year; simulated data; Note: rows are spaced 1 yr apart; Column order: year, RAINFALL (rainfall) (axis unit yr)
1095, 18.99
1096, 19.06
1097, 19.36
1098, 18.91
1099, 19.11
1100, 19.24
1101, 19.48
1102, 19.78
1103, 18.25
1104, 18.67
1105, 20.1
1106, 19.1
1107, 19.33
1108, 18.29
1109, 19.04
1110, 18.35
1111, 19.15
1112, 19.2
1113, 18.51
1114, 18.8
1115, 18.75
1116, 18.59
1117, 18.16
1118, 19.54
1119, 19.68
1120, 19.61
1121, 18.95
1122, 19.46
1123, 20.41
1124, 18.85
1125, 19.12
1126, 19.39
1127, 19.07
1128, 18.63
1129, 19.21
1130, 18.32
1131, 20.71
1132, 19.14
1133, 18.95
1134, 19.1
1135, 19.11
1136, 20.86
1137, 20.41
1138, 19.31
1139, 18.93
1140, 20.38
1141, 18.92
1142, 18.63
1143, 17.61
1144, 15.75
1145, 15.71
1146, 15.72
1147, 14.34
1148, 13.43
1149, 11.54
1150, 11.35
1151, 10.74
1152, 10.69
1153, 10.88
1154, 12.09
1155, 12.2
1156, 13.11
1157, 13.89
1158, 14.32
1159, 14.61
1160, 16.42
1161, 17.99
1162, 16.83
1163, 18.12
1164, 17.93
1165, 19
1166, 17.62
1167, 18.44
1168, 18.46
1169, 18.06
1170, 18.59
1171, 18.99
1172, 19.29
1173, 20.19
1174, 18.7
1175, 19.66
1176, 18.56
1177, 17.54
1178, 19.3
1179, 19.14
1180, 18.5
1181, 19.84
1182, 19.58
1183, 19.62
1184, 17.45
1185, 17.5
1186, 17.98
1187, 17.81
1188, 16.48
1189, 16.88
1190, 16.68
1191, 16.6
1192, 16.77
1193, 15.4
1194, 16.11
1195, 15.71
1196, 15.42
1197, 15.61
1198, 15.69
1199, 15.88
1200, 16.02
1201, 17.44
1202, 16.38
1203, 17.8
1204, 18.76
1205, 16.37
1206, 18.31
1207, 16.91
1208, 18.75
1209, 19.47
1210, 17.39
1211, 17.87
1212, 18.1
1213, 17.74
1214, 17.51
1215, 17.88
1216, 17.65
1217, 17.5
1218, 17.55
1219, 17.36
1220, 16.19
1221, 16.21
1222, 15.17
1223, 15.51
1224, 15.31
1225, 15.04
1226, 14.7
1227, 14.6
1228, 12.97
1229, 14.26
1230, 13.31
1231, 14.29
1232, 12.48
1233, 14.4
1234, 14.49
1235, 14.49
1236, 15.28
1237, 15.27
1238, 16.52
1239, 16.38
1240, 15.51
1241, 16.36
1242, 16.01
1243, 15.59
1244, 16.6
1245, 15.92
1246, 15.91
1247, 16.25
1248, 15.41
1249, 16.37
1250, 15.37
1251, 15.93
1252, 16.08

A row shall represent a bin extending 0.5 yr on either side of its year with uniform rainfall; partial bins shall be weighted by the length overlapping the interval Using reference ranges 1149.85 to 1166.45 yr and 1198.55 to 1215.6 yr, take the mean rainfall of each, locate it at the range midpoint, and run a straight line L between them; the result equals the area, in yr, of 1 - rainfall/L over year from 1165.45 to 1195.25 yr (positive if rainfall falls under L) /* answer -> -4.0 yr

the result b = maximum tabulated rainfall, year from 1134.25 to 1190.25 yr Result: 20.86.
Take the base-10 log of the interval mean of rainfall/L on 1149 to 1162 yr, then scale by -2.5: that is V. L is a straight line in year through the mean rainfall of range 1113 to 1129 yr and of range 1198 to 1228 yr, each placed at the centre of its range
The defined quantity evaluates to 0.35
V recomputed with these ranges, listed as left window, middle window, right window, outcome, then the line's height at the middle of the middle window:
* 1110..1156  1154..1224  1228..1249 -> -0.06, 16.3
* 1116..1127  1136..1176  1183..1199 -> 0.09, 18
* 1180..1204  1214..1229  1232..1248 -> 0.01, 16.1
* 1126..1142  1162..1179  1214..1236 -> -0.05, 17.8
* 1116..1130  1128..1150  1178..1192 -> 0.07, 18.9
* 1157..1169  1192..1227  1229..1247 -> -0.05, 16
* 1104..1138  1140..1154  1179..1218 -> 0.28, 18.6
